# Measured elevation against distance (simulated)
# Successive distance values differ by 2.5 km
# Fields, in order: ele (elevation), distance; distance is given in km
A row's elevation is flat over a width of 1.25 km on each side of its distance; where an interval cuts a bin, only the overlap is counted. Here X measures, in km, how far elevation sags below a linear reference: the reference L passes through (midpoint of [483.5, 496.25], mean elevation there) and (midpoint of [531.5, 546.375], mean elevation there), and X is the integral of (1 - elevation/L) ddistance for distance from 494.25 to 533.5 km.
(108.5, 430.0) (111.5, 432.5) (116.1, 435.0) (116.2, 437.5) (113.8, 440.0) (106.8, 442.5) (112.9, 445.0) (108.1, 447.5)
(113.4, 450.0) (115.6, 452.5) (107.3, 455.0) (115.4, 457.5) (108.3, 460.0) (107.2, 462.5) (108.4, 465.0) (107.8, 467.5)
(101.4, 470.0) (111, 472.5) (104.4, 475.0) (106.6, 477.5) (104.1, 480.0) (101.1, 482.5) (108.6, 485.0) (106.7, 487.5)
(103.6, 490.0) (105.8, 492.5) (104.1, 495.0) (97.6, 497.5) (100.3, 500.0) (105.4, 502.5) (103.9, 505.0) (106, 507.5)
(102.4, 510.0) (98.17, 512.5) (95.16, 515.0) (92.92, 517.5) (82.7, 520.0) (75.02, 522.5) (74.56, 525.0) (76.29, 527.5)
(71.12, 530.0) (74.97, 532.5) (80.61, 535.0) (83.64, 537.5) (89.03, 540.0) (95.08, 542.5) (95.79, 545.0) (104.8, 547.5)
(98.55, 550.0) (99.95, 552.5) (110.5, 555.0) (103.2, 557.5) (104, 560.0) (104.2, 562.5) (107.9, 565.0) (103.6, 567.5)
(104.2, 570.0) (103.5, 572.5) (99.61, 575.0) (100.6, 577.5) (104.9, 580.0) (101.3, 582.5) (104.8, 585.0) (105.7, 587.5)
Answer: 2.3 km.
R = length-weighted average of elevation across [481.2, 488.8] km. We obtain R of 105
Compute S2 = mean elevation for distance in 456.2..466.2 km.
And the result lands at 110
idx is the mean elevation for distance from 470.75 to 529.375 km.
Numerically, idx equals 98.3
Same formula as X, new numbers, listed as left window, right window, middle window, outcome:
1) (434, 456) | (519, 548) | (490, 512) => -2.2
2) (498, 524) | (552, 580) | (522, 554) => 4.3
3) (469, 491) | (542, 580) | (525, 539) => 3.6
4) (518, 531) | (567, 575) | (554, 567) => -1.1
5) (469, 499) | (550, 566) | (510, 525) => 2.3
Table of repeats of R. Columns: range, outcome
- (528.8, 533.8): 73.1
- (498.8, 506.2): 103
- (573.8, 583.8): 102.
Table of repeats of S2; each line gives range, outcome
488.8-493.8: 105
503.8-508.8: 105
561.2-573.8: 105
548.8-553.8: 99.4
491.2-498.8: 102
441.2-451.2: 110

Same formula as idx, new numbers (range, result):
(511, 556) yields 88.8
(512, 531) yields 82.8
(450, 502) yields 106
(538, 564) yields 100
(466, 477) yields 106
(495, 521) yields 98.9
